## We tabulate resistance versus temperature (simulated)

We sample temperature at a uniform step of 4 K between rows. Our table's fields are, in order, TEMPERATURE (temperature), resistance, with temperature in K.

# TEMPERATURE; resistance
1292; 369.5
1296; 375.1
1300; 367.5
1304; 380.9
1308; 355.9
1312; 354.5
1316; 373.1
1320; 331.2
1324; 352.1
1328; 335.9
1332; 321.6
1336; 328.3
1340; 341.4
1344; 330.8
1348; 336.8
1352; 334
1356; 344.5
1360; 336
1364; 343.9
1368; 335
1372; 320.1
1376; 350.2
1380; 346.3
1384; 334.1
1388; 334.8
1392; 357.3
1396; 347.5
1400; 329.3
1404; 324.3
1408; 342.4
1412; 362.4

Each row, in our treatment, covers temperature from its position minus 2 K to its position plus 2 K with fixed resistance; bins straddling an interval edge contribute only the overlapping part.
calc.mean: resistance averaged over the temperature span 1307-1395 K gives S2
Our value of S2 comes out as 341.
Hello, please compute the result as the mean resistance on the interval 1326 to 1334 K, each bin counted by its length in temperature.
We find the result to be 329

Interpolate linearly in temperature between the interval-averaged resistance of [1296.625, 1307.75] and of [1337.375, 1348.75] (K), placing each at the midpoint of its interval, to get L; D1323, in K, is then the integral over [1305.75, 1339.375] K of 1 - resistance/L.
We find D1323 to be 0.9 K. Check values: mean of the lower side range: 371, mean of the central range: 344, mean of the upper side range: 336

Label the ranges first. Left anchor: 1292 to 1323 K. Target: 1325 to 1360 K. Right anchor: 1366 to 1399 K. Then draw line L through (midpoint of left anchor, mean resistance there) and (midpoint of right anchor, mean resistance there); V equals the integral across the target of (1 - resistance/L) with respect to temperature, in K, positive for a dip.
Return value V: 1.73 K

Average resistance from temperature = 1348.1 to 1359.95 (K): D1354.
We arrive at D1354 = 338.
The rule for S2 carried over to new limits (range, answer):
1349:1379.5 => 338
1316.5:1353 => 336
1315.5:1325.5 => 349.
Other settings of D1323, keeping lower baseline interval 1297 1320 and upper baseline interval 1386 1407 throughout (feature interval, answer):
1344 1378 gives 1.1 K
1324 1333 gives 0.6 K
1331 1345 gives 1.0 K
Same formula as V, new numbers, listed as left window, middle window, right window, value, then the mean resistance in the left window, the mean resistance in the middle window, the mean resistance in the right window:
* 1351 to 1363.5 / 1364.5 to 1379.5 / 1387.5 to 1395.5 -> 0.3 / 339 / 337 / 348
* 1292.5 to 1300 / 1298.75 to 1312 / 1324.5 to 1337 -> -0.2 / 372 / 366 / 331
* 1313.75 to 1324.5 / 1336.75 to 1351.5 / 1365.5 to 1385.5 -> 0.4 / 352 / 335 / 337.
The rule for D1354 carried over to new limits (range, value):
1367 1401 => 340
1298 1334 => 353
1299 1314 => 365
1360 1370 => 339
